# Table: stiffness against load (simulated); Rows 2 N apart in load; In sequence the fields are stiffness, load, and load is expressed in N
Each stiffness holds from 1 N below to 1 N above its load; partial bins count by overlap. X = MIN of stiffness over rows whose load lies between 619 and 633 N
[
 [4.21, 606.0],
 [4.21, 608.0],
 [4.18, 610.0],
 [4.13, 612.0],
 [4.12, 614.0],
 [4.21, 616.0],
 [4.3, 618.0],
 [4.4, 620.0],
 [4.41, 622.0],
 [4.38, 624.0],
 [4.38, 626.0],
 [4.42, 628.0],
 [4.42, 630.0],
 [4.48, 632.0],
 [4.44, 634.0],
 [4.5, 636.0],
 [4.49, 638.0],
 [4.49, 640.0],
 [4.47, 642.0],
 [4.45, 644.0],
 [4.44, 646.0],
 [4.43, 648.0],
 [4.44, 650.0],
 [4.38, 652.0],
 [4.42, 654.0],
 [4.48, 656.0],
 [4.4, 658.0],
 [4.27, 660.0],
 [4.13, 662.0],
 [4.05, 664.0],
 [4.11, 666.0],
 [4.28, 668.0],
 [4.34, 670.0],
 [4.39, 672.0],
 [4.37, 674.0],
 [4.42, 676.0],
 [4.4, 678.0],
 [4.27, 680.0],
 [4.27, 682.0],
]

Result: 4.38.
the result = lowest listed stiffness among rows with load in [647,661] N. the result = 4.27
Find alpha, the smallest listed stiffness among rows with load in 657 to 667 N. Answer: 4.05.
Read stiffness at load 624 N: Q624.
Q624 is 4.38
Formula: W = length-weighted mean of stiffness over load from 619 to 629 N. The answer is 4.4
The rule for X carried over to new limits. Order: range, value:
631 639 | 4.44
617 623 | 4.3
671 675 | 4.37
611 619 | 4.12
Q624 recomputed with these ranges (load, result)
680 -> 4.27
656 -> 4.48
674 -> 4.37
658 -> 4.4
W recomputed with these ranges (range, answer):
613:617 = 4.17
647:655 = 4.42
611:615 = 4.12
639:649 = 4.46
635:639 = 4.5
